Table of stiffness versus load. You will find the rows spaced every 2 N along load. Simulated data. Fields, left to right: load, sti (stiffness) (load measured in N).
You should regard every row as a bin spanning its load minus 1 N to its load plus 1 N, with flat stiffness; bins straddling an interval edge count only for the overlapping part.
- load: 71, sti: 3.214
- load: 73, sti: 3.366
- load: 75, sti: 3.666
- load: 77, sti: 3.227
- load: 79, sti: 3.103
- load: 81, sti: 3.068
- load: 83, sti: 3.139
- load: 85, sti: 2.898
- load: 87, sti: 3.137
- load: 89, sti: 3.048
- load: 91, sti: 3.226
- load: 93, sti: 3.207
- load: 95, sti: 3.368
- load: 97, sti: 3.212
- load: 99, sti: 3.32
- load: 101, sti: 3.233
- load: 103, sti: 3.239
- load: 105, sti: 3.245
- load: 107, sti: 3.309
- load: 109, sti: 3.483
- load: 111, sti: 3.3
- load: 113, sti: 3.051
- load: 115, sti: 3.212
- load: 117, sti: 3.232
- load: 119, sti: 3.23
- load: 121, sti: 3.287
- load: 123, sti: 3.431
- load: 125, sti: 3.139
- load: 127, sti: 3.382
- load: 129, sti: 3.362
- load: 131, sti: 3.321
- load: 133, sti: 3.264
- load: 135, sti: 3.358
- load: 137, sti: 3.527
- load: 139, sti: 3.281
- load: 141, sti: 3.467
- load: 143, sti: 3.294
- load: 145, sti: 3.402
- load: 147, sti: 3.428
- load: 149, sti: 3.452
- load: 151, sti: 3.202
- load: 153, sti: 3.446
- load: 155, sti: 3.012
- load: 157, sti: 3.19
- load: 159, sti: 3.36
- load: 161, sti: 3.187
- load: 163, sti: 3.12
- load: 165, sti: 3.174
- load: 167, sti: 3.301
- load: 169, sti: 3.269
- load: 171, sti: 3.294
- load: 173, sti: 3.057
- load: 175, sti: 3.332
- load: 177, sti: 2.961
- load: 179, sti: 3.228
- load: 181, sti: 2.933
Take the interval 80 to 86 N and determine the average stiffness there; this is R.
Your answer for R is 3.04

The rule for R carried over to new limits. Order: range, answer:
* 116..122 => 3.25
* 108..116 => 3.26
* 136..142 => 3.43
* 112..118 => 3.17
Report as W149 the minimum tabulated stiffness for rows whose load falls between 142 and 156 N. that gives 3.012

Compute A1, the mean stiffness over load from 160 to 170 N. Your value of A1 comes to 3.21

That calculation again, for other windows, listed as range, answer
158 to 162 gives 3.27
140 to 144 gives 3.38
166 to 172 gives 3.29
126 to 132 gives 3.35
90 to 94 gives 3.22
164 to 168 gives 3.24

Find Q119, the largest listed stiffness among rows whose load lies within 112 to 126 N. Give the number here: 3.431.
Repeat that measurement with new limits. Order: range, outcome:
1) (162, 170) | 3.301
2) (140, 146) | 3.467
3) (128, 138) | 3.527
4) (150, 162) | 3.446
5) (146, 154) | 3.452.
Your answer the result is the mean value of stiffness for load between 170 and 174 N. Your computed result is 3.18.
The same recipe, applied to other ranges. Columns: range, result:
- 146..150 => 3.44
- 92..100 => 3.28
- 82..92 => 3.09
